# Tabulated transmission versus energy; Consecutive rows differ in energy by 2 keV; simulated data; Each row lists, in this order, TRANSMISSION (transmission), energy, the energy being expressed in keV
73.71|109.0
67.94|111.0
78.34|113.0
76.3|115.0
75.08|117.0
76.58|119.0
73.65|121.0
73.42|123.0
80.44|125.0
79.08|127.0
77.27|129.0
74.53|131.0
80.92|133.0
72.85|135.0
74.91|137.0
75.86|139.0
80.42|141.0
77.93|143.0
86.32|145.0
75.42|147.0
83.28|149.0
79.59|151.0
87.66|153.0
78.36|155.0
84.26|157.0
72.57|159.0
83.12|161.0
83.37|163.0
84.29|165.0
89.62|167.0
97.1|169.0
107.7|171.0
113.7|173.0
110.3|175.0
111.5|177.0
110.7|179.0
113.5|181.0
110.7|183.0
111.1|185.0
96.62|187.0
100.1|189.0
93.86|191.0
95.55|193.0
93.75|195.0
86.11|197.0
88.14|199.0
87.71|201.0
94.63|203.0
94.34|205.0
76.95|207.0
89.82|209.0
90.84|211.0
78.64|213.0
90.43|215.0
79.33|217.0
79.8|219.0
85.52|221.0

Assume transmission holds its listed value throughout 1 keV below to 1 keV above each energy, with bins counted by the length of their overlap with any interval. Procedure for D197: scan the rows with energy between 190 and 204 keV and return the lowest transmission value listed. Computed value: 86.11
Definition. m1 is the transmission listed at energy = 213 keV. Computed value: 78.64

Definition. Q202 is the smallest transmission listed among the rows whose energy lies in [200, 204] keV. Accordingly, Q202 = 87.71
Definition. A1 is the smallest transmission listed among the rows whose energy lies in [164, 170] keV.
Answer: 84.29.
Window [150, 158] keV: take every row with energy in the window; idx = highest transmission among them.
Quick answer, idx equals 87.66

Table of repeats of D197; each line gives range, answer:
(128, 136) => 72.85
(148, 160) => 72.57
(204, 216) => 76.95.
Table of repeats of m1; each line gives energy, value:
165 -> 84.29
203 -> 94.63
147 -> 75.42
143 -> 77.93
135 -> 72.85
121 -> 73.65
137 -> 74.91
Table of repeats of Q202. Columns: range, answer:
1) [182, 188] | 96.62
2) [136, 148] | 74.91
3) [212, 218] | 78.64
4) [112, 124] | 73.42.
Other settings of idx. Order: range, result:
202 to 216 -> 94.63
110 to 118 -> 78.34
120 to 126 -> 80.44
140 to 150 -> 86.32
